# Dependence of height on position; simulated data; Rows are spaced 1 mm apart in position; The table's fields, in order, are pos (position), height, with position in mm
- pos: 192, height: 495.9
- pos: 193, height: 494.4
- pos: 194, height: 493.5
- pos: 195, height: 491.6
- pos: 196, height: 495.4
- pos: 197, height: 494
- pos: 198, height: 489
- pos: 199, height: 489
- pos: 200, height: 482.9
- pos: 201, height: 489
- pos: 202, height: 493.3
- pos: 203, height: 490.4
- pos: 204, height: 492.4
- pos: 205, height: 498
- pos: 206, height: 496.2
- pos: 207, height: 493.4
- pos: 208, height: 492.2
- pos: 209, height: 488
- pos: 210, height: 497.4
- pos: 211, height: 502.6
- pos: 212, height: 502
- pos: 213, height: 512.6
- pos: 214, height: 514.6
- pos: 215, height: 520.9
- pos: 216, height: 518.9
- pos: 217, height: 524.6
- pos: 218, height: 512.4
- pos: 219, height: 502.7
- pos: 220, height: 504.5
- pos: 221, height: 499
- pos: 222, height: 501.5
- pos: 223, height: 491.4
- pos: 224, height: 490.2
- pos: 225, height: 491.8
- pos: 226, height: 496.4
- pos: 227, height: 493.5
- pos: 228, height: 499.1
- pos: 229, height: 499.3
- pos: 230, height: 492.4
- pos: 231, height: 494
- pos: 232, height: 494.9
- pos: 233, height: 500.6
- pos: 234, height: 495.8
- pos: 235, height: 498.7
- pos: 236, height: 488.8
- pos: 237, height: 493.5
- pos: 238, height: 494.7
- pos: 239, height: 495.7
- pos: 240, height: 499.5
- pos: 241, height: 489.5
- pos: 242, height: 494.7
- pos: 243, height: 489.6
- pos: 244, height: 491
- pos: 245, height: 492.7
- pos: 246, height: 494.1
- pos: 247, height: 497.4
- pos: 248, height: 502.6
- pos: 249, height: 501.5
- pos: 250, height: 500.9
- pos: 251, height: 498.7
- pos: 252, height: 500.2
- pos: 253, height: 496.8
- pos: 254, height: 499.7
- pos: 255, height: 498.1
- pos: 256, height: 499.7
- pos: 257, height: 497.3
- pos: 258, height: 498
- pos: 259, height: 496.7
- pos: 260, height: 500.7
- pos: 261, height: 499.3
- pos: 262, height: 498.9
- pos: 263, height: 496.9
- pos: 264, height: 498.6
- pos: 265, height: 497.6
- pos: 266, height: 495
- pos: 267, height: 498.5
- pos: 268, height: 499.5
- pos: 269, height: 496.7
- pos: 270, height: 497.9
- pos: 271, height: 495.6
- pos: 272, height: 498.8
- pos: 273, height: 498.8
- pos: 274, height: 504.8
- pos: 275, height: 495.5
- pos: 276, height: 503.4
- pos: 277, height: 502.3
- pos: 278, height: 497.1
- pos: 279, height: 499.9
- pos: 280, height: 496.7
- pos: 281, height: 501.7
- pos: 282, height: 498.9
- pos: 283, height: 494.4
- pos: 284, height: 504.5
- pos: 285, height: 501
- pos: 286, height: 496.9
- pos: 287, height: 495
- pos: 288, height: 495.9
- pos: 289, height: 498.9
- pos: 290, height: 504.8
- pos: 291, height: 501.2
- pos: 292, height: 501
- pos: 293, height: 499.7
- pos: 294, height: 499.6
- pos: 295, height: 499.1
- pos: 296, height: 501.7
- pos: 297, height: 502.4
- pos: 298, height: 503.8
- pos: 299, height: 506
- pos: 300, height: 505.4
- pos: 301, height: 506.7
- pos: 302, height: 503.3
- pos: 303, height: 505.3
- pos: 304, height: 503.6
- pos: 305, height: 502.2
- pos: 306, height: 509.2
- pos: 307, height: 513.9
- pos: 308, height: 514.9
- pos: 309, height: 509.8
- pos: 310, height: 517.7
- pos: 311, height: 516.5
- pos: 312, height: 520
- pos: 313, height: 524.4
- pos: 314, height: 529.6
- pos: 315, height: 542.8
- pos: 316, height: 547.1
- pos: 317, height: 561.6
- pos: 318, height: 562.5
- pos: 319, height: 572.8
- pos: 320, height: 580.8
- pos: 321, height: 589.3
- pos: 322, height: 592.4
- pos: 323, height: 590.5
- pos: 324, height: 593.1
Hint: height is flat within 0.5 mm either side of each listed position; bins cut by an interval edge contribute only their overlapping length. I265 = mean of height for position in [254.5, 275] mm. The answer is 498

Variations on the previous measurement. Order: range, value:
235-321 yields 506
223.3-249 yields 495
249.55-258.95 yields 499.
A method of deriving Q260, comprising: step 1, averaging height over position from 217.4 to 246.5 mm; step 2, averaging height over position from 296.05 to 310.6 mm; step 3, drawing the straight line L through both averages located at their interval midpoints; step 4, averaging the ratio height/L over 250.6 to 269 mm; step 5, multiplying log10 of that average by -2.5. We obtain 0.00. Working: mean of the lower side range 496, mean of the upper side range 507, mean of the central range 498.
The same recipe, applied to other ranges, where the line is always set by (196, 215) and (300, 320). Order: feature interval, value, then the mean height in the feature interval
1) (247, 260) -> 0.02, 499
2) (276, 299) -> 0.04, 500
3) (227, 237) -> 0.02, 496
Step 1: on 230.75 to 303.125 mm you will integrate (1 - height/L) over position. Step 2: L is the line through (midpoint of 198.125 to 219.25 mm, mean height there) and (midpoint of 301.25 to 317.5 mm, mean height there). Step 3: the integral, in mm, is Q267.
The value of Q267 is 1.86 mm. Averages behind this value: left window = 500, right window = 520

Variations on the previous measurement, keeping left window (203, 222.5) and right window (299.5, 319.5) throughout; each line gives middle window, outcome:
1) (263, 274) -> 0.36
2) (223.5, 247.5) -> 0.65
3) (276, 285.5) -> 0.33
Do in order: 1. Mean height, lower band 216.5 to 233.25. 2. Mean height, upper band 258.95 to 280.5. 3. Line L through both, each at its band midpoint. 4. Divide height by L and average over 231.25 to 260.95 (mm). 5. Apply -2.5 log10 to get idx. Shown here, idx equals 0.01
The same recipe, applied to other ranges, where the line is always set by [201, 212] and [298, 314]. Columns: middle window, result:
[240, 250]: 0.01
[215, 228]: -0.01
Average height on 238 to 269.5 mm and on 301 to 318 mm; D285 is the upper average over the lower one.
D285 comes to 1.05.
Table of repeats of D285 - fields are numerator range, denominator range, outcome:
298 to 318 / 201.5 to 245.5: 1.04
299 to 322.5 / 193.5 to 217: 1.07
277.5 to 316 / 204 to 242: 1.01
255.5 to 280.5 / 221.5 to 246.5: 1.01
